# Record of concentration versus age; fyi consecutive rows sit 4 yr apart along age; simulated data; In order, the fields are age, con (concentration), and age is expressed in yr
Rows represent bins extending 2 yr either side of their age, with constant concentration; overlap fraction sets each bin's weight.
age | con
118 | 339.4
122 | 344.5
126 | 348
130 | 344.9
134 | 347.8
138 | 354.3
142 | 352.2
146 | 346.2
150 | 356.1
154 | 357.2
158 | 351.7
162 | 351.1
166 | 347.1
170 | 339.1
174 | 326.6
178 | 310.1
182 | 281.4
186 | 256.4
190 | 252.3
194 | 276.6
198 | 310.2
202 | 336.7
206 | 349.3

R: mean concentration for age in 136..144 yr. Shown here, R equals 353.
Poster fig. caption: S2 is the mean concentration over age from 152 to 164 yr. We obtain 353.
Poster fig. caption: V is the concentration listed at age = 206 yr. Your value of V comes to 349.3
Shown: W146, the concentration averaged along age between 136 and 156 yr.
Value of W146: 353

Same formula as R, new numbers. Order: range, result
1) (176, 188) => 283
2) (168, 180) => 325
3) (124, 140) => 349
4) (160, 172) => 346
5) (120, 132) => 346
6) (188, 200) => 280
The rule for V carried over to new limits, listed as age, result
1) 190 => 252.3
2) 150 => 356.1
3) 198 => 310.2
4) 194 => 276.6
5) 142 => 352.2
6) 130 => 344.9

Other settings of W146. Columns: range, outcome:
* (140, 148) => 349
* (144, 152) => 351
